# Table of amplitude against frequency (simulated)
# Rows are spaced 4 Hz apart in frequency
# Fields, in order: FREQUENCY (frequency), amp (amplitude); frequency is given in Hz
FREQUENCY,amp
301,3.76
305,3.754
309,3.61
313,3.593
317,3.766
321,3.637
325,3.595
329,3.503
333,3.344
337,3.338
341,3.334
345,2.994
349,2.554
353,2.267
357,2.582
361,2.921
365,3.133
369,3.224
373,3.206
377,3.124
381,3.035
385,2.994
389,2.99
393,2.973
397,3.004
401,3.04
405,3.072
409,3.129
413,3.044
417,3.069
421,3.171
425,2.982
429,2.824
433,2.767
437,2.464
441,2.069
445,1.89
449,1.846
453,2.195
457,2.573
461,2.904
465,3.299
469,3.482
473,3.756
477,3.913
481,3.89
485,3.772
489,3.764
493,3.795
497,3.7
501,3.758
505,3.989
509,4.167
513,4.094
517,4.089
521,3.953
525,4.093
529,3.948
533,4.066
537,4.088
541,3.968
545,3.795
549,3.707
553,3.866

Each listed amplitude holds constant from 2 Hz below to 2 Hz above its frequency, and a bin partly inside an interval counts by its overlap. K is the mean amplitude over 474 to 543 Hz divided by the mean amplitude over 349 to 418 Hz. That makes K 1.32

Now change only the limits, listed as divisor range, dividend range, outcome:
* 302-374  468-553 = 1.20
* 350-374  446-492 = 1.12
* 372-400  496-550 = 1.30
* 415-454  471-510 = 1.51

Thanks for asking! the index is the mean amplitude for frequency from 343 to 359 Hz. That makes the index 2.6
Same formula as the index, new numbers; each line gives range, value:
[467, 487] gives 3.76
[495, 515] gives 3.94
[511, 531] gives 4.04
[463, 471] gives 3.39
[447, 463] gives 2.38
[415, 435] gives 2.96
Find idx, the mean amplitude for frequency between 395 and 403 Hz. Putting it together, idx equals 3.02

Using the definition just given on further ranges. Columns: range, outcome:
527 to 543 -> 4.02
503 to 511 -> 4.08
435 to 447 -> 2.14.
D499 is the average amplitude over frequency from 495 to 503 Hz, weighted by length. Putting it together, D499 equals 3.73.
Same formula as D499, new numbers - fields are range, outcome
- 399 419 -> 3.07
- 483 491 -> 3.77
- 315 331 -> 3.63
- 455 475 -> 3.2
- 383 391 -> 2.99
